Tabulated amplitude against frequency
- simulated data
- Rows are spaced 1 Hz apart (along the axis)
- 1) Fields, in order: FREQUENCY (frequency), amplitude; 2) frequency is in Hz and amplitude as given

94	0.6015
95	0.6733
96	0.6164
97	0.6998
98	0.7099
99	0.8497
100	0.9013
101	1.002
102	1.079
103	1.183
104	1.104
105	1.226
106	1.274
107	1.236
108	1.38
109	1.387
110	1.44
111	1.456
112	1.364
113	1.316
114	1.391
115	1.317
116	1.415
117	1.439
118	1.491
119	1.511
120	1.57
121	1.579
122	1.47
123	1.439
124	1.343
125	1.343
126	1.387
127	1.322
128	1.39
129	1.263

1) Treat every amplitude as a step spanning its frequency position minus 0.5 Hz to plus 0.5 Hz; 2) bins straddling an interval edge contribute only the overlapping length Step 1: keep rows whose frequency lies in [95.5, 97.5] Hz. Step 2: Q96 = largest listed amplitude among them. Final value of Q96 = 0.6998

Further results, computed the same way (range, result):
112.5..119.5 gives 1.511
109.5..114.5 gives 1.456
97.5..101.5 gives 1.002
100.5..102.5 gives 1.079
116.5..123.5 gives 1.579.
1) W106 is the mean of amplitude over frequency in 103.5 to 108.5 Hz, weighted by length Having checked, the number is 1.24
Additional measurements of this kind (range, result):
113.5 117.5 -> 1.39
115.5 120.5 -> 1.49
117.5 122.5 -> 1.52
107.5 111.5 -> 1.42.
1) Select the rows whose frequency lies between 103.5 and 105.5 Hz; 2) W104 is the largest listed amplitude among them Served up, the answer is 1.226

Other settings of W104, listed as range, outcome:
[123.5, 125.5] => 1.343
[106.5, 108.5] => 1.38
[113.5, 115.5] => 1.391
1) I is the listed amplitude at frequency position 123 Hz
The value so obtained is 1.439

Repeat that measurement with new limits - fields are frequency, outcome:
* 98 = 0.7099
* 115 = 1.317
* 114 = 1.391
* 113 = 1.316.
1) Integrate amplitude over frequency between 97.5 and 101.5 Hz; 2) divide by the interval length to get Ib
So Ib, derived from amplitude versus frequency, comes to 0.866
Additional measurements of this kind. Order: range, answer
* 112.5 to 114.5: 1.35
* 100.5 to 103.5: 1.09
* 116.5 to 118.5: 1.47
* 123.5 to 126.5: 1.36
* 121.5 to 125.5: 1.4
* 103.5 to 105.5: 1.17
